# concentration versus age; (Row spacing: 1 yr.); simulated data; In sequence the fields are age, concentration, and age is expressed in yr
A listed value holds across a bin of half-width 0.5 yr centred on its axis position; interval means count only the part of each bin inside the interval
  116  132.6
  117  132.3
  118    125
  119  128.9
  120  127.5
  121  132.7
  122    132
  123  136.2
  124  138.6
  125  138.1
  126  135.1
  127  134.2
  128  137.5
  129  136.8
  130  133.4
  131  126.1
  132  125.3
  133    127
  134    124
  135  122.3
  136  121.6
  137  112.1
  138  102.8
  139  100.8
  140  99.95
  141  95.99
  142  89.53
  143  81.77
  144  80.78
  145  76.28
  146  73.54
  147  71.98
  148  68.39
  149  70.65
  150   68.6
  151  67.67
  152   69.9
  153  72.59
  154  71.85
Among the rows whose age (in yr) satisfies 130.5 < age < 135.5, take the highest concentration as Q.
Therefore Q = 127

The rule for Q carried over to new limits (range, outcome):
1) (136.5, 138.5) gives 112.1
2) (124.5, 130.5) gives 138.1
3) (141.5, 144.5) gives 89.53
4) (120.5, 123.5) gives 136.2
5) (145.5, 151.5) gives 73.54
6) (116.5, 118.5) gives 132.3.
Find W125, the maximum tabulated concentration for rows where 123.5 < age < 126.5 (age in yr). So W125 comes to 138.6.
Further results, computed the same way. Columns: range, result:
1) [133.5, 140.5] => 124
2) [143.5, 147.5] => 80.78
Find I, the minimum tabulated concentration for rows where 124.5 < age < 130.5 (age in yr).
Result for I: 133.4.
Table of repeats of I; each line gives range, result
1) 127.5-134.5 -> 124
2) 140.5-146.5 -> 73.54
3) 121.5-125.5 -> 132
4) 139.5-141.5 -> 95.99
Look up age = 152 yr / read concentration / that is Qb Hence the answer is 69.9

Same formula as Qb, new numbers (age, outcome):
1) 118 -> 125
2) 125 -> 138.1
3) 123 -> 136.2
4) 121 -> 132.7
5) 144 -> 80.78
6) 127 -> 134.2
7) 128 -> 137.5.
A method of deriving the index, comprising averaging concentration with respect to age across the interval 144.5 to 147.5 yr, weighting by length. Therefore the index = 73.9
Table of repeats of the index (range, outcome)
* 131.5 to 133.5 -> 126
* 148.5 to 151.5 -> 69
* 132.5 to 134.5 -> 126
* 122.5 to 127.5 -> 136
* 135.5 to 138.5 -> 112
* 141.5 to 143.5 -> 85.7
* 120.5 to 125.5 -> 136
